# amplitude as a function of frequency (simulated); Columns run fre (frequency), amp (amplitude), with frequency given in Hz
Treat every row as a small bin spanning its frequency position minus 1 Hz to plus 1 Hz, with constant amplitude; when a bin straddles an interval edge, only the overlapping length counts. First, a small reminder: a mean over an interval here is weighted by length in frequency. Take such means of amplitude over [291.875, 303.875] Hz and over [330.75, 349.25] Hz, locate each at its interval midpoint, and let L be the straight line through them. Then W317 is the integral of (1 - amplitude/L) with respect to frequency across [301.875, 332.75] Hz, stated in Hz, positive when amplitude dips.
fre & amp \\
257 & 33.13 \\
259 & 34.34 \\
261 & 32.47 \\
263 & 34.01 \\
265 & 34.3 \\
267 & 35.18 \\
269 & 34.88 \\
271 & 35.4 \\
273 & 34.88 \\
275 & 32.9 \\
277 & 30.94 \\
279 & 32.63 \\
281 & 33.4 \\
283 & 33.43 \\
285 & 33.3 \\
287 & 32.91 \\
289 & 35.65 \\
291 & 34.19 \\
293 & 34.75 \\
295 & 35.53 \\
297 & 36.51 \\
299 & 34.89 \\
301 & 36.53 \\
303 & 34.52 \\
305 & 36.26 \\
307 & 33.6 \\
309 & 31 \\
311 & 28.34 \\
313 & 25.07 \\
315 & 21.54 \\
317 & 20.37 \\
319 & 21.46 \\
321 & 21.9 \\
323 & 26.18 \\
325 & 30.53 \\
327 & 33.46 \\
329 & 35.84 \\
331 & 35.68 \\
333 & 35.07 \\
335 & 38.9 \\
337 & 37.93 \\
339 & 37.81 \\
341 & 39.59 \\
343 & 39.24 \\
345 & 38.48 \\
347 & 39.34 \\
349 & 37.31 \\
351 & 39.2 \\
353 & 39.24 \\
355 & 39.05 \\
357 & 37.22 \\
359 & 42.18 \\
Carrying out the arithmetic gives 6.2 Hz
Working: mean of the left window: 35.5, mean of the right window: 38.1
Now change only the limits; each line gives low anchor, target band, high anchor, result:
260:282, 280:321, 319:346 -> 3.0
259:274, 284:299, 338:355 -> 0.5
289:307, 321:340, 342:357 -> 1.8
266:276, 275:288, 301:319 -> 0.1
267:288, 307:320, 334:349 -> 3.9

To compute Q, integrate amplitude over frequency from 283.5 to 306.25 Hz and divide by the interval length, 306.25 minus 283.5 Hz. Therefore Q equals 35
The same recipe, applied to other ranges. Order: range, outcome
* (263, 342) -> 32.8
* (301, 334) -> 29.6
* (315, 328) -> 25.3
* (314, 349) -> 32.7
